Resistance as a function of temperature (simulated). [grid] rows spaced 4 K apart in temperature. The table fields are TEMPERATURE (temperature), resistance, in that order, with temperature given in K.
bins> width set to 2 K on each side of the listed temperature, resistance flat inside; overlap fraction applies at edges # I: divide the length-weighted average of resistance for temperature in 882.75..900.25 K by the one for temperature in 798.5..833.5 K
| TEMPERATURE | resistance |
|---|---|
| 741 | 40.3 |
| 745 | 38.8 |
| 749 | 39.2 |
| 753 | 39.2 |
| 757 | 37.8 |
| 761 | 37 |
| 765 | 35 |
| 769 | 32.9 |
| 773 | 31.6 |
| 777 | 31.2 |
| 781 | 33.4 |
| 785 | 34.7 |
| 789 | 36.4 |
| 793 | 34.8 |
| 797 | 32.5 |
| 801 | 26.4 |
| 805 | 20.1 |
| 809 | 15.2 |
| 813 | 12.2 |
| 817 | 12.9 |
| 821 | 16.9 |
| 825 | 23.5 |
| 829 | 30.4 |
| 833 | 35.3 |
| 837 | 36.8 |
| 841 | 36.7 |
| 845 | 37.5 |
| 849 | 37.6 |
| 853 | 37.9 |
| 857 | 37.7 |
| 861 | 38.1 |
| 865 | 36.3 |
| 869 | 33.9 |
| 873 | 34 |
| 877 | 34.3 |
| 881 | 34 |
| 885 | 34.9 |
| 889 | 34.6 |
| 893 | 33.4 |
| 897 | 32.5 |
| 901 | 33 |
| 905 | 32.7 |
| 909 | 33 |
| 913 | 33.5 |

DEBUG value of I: 1.6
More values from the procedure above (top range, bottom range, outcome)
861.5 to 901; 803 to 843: 1.43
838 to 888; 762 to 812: 1.20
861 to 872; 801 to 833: 1.75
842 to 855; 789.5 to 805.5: 1.25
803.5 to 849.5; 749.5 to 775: 0.73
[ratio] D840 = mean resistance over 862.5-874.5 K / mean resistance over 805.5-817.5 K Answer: 2.4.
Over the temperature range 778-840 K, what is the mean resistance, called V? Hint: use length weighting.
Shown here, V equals 27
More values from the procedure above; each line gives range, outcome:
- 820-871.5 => 34.1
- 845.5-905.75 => 35.1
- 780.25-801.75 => 33.4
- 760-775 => 33.9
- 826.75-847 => 35.2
